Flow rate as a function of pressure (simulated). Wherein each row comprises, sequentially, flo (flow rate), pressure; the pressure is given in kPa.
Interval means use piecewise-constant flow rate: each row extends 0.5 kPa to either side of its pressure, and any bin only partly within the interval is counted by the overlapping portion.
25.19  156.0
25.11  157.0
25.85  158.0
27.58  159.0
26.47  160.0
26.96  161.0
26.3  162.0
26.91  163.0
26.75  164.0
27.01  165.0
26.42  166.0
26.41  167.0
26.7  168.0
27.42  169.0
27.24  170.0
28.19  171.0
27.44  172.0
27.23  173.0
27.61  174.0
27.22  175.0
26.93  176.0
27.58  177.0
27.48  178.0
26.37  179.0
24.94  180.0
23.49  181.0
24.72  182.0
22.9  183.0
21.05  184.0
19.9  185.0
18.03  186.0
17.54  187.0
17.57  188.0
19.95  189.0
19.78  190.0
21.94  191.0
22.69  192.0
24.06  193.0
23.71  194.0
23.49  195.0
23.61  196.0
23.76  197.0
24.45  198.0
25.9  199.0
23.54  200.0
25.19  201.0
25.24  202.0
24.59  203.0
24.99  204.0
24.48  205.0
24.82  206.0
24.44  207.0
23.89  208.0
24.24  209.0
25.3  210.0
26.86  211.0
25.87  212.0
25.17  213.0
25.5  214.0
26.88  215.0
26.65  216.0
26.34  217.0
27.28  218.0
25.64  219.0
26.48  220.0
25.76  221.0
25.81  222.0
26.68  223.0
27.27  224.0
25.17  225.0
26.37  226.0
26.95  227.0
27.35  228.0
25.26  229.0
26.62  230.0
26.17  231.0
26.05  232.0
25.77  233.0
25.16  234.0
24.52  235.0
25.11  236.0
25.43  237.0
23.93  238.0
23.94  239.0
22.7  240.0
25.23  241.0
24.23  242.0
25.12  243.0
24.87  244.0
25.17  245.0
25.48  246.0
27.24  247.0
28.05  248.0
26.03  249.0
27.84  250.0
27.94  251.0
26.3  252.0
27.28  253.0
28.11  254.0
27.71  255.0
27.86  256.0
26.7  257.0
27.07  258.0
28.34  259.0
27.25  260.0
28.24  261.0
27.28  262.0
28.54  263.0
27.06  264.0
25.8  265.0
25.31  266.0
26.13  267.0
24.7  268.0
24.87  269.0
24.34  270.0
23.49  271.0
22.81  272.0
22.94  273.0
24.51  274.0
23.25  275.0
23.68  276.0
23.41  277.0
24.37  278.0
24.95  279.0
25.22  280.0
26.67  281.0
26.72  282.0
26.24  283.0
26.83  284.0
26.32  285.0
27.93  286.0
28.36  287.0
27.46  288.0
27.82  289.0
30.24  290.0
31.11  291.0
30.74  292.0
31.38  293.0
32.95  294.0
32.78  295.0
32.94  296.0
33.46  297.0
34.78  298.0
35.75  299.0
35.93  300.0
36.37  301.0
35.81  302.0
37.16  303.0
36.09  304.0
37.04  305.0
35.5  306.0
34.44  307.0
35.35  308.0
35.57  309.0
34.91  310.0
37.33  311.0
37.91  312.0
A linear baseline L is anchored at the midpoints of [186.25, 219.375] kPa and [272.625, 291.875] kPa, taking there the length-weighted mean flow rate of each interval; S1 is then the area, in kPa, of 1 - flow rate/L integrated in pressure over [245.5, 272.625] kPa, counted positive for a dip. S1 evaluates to -0.97 kPa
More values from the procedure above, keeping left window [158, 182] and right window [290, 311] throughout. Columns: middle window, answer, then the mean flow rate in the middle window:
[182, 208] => 5.05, 22.8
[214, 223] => 1.00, 26.3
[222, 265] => 6.62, 26.3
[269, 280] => 3.02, 23.9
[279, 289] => 2.00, 26.8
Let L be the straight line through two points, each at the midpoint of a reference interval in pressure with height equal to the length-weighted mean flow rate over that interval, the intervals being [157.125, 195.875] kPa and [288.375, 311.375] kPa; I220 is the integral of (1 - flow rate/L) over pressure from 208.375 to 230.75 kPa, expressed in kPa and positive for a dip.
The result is 1.5 kPa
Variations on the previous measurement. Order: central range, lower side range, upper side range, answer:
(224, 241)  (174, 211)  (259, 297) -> -0.15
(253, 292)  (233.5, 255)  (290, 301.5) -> 4.50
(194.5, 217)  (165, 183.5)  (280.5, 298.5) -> 1.96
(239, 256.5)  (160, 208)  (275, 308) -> 1.20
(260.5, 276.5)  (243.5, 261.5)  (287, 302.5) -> 2.14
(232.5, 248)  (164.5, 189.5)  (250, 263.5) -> 1.13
